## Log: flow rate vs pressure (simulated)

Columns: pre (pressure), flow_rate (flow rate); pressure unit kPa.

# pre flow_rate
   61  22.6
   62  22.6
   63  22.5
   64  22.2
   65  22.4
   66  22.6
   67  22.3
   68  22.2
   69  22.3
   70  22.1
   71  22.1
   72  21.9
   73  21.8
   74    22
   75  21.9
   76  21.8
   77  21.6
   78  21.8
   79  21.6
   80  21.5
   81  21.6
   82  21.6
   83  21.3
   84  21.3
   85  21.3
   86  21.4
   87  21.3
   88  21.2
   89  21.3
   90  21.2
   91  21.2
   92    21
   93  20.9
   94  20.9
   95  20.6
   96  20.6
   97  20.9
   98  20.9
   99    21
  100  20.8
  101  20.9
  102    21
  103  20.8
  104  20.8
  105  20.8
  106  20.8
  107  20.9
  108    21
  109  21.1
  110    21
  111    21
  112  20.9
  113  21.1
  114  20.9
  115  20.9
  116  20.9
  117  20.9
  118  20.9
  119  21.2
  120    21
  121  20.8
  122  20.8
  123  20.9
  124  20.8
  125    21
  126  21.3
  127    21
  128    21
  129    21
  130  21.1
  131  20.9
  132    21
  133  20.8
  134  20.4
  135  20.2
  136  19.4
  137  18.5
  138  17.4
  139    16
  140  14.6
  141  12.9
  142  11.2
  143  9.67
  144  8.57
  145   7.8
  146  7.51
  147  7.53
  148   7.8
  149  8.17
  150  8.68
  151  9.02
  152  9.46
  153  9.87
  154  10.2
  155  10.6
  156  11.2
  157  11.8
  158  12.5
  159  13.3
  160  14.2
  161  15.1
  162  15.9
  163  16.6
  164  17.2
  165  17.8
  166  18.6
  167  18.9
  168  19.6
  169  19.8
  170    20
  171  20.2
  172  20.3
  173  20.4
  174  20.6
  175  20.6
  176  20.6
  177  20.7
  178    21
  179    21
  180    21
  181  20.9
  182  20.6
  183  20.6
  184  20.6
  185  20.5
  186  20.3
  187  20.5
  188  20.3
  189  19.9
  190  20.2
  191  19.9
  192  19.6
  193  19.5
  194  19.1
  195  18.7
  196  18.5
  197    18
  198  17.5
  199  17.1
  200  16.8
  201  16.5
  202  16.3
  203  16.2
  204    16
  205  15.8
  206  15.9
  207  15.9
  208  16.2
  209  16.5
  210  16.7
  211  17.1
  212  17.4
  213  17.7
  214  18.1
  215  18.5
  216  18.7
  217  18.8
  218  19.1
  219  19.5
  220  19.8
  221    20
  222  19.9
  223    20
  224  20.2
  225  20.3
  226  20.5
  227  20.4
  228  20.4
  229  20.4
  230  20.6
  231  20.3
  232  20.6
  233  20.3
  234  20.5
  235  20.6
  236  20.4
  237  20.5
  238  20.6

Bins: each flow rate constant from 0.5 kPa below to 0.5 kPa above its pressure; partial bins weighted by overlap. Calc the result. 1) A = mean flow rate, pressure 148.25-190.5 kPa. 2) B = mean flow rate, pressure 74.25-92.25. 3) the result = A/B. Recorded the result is 0.80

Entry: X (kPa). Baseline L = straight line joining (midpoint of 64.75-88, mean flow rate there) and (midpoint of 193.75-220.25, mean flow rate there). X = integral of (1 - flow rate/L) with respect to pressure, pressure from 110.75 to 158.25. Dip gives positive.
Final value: 8.7 kPa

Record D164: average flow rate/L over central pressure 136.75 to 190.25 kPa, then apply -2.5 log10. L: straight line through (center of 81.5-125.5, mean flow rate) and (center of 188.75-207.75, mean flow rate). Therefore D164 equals 0.18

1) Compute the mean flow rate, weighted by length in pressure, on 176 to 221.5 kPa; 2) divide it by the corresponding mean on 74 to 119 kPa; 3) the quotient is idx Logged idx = 0.9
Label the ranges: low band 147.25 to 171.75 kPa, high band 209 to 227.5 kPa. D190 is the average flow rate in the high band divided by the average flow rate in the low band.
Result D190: 1.35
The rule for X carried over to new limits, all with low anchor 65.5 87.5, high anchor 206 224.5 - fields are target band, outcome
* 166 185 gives -1.07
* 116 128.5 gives -0.20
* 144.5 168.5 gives 8.81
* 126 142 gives 1.13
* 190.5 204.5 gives 0.67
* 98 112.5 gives 0.10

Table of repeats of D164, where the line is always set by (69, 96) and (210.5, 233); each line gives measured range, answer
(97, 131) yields 0.00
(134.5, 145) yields 0.38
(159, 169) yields 0.19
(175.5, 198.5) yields 0.00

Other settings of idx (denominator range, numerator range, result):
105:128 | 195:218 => 0.82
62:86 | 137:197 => 0.74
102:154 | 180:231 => 1.08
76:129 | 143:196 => 0.78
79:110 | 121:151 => 0.76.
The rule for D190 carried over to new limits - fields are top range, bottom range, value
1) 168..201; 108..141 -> 0.98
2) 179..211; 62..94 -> 0.85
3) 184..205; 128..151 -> 1.27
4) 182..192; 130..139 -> 1.03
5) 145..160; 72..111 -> 0.47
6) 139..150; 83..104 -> 0.47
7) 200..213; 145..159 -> 1.71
